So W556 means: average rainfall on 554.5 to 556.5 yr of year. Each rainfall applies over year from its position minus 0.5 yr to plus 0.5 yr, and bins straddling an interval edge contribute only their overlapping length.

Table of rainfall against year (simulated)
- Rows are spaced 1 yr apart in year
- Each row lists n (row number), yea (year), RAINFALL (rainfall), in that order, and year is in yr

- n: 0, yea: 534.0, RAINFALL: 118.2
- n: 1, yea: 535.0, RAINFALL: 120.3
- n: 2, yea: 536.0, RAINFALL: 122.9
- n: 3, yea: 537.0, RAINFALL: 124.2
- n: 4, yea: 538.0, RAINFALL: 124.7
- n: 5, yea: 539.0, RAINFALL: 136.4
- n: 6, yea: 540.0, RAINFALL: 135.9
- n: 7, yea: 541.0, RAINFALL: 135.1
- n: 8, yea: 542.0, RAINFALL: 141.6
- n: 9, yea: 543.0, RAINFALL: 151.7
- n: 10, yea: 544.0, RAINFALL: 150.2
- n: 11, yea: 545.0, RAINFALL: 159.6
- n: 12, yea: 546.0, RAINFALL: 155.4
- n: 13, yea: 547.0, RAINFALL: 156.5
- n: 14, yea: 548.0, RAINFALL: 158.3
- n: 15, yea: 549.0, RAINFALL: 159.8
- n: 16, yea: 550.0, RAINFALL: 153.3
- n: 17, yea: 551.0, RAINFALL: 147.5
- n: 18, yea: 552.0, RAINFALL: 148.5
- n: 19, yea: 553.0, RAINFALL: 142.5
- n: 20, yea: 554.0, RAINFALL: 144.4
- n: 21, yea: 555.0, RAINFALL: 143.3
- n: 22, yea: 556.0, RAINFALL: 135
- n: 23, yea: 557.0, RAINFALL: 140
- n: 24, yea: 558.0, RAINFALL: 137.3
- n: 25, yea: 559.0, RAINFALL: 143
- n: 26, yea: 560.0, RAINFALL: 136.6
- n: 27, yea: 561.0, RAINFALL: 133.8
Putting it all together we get 139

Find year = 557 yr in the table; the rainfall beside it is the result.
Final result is 140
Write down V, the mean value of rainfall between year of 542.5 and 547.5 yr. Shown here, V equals 155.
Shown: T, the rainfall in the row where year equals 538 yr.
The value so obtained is 124.7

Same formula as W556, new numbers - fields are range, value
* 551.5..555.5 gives 145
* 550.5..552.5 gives 148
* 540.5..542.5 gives 138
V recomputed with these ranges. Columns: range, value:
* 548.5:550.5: 157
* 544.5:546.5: 158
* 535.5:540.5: 129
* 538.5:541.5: 136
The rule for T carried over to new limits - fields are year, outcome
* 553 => 142.5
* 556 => 135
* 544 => 150.2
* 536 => 122.9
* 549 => 159.8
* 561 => 133.8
